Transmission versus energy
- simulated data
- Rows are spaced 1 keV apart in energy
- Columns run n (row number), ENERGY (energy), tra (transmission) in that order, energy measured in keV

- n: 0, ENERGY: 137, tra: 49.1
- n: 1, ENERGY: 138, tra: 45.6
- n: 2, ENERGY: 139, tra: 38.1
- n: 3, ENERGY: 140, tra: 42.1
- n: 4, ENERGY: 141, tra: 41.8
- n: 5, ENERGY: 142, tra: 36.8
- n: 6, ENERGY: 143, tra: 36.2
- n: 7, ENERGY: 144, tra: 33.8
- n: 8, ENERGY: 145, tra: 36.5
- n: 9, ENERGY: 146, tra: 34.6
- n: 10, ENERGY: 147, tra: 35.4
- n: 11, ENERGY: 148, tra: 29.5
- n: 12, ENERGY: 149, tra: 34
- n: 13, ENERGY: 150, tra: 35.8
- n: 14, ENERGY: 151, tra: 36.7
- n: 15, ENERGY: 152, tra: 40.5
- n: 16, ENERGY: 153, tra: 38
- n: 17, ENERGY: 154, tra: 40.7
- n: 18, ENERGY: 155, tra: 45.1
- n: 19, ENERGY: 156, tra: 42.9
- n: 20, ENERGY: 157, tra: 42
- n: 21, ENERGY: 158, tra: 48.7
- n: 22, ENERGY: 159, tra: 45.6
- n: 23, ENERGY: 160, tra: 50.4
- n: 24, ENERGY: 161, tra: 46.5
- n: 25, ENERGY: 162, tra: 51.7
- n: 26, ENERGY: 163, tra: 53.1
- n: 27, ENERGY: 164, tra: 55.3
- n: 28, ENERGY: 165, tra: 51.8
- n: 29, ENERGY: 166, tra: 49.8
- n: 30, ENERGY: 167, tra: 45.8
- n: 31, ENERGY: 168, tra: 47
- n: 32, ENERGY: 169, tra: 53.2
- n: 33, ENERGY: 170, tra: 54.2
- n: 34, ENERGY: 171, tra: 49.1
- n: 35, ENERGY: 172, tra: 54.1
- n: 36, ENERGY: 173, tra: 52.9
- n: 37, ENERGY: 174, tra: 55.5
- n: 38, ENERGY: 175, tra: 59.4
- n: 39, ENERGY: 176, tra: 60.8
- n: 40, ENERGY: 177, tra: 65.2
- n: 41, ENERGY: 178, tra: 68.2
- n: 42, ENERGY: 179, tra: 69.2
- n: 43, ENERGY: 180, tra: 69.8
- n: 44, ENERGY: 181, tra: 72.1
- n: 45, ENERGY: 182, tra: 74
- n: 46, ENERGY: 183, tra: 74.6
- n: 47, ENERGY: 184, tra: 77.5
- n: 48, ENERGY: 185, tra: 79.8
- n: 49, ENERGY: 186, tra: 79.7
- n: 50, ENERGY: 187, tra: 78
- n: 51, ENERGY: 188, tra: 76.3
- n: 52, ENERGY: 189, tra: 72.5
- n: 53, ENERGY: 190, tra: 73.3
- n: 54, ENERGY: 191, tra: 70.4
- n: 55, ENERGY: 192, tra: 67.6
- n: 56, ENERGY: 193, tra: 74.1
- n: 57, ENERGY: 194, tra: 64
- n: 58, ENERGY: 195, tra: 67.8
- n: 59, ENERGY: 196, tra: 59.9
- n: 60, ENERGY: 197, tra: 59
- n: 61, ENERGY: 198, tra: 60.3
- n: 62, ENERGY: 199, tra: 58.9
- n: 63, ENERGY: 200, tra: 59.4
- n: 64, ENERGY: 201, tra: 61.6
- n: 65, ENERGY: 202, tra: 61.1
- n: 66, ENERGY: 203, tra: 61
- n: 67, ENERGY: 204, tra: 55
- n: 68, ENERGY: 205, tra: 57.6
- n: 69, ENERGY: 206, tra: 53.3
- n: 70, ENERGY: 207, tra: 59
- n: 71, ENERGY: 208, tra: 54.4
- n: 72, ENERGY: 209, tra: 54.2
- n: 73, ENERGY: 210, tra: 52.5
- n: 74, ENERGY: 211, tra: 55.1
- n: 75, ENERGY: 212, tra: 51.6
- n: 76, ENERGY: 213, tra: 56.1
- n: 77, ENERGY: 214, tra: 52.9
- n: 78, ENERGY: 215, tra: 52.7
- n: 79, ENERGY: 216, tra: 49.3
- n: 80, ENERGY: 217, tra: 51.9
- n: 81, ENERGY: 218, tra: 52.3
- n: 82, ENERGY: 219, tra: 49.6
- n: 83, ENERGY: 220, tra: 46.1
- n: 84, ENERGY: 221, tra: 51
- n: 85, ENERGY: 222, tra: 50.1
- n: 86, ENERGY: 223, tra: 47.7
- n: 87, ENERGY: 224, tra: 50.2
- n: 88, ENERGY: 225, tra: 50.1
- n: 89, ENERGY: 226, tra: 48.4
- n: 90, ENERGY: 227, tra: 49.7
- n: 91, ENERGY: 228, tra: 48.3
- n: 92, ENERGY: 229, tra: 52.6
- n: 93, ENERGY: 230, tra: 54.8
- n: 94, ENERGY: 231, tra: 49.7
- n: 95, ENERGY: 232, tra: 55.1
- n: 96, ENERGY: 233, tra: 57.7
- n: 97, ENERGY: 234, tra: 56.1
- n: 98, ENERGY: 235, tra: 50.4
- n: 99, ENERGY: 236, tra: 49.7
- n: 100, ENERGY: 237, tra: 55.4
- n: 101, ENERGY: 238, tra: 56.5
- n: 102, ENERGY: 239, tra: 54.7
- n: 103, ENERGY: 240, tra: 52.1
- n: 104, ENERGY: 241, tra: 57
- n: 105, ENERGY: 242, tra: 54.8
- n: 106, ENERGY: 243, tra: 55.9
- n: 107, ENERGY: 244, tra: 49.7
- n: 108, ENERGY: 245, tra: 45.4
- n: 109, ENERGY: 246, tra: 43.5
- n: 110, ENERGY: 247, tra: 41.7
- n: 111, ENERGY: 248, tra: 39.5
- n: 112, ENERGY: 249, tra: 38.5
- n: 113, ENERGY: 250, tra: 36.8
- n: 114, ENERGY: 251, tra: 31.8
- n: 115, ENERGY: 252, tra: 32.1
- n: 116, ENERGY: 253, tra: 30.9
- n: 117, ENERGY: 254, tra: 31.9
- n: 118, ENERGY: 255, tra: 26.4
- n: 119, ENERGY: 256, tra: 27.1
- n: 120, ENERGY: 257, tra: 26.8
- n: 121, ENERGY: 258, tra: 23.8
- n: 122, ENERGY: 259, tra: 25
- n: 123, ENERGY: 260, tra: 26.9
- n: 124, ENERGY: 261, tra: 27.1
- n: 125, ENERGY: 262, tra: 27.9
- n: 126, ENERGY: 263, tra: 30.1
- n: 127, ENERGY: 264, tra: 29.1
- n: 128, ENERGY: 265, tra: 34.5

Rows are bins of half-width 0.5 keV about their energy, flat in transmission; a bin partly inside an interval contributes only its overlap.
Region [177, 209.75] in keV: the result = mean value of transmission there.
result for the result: 66.2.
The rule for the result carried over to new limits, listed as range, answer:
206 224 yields 52.1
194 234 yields 54.5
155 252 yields 55.7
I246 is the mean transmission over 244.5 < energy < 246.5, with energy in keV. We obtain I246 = 44.5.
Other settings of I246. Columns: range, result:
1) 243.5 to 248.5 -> 44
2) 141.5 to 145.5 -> 35.8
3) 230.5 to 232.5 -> 52.4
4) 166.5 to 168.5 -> 46.4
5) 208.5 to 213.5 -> 53.9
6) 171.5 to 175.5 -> 55.5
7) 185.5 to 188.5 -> 78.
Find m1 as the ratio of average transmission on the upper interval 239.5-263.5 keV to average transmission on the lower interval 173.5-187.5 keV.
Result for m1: 0.52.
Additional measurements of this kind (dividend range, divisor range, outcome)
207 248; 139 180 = 1.10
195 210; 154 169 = 1.21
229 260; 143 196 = 0.79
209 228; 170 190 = 0.75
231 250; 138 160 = 1.28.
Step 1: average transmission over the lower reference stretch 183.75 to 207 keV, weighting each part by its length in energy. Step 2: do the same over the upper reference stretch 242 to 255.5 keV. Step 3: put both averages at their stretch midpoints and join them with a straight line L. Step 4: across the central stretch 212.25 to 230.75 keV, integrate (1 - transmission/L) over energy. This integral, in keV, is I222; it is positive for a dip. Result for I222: 0.76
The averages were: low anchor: 66.2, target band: 50.8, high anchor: 39.4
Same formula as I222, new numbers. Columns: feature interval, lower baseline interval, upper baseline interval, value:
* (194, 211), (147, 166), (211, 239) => -3.2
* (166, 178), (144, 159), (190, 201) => -0.9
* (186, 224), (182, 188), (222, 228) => 2.6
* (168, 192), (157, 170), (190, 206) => -4.5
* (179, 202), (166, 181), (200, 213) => -5.0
